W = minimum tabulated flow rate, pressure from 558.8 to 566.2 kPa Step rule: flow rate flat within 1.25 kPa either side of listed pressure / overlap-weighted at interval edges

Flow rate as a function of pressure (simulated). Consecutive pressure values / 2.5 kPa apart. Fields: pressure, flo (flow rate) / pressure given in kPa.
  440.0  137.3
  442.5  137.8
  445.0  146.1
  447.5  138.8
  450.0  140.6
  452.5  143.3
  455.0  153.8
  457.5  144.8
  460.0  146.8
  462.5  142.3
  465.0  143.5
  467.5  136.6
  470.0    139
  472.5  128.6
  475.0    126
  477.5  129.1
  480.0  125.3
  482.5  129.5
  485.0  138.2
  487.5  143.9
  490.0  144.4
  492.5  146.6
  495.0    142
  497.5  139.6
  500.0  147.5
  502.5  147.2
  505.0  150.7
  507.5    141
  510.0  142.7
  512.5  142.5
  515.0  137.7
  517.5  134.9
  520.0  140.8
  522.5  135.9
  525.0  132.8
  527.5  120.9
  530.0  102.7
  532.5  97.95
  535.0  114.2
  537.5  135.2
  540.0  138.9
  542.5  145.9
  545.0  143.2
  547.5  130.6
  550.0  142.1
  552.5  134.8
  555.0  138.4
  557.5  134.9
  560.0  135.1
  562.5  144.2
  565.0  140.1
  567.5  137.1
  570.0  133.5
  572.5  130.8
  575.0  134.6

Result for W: 135.1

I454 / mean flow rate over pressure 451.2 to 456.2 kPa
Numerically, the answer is 148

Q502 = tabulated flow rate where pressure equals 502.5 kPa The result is 147.2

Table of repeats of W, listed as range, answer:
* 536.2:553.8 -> 130.6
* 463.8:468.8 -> 136.6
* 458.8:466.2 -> 142.3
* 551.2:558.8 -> 134.8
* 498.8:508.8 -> 141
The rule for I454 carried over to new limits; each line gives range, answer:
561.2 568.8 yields 140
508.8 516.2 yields 141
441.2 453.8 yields 141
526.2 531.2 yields 112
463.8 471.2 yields 140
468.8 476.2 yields 131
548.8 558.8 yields 138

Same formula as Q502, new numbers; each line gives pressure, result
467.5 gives 136.6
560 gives 135.1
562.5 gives 144.2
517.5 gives 134.9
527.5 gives 120.9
